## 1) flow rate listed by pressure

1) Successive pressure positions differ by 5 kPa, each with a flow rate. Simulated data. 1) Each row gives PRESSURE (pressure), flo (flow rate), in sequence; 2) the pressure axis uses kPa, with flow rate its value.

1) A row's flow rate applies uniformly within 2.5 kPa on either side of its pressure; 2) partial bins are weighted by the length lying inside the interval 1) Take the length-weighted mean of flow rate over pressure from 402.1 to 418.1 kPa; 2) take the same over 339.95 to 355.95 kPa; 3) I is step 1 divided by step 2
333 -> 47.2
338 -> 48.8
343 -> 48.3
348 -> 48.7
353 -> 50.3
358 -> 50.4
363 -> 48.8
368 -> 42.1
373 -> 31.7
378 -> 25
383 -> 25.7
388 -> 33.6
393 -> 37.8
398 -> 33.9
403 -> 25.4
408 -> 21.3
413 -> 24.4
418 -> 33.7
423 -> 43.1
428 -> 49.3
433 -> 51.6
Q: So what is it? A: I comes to 0.51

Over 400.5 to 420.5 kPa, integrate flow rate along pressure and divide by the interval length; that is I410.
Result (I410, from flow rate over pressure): 26.2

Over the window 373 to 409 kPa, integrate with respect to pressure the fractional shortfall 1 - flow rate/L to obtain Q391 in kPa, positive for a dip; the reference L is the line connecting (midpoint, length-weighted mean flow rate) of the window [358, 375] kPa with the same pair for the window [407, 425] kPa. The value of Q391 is 7.14 kPa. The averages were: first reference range 42.5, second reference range 31.1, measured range 29.5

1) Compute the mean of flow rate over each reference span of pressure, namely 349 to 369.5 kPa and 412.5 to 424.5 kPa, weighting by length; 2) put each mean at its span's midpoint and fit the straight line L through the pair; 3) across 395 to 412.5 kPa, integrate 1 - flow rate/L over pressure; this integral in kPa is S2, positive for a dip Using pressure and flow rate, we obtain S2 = 5.1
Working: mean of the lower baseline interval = 48.2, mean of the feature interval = 26.9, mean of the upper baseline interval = 34.5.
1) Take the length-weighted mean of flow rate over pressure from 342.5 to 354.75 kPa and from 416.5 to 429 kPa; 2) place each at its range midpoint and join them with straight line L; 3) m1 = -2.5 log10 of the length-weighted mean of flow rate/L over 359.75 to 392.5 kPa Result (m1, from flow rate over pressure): 0.308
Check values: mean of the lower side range 49.2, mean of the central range 35.1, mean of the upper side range 41.8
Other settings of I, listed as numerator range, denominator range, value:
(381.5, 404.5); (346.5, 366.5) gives 0.65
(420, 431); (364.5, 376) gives 1.23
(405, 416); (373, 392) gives 0.80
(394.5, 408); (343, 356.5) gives 0.58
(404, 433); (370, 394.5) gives 1.15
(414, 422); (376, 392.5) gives 1.15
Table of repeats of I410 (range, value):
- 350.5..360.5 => 50.4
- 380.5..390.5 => 29.6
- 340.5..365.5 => 49.3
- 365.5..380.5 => 32.9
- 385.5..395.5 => 35.7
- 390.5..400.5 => 35.9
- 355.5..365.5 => 49.6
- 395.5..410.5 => 26.9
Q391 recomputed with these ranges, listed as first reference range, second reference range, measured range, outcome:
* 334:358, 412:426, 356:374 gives 0.6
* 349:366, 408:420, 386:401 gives 0.2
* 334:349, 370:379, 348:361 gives -2.8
